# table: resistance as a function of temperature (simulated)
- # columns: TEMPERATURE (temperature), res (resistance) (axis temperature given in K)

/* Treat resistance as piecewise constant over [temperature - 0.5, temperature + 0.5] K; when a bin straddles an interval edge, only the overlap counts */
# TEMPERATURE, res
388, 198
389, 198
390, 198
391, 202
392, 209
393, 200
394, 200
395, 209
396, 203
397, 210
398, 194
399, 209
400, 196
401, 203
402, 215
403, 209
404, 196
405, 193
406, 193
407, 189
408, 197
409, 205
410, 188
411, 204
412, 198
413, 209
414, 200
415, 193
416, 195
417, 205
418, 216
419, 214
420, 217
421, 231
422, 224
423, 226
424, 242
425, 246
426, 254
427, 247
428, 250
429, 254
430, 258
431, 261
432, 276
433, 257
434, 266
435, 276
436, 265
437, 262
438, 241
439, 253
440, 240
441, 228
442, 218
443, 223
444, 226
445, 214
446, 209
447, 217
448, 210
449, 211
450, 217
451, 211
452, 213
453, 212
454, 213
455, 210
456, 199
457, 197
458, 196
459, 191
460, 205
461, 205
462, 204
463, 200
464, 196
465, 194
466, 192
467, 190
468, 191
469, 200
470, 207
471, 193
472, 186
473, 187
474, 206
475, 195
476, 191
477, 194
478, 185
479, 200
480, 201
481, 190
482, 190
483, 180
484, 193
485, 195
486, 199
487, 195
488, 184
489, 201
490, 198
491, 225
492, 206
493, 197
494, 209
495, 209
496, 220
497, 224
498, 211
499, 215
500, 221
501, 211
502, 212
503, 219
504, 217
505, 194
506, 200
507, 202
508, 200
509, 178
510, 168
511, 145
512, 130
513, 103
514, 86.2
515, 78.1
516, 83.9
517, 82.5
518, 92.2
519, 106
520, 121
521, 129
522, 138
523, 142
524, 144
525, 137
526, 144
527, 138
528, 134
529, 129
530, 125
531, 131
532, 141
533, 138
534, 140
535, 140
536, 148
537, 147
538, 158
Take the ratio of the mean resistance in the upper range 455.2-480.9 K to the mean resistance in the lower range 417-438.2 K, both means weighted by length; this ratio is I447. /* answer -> 0.80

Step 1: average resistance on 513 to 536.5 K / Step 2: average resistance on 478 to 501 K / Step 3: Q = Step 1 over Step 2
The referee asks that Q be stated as 0.6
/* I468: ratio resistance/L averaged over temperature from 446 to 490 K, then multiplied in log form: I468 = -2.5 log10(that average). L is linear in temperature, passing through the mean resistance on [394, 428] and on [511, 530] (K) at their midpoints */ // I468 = -0.221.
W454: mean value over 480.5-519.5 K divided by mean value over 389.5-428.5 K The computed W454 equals 0.85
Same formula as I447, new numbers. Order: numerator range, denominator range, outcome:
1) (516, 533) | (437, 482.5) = 0.61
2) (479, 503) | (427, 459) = 0.88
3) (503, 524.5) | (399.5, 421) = 0.70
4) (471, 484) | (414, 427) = 0.87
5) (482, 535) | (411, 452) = 0.72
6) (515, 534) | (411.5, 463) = 0.55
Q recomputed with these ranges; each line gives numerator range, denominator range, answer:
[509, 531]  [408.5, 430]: 0.56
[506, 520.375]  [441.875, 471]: 0.63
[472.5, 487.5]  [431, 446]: 0.79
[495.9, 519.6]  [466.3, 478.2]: 0.85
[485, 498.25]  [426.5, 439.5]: 0.79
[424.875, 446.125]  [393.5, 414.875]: 1.23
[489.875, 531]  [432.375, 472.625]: 0.76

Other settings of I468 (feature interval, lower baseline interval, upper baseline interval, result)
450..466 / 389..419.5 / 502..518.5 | -0.16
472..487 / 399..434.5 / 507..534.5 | -0.16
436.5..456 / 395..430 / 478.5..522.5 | -0.12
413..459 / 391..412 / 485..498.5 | -0.13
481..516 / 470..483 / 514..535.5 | -0.16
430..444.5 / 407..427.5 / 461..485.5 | -0.20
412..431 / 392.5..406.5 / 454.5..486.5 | -0.14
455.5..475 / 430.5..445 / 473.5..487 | 0.09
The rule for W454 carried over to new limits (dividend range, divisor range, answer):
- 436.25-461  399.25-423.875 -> 1.06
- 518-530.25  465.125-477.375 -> 0.67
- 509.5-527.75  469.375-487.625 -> 0.62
